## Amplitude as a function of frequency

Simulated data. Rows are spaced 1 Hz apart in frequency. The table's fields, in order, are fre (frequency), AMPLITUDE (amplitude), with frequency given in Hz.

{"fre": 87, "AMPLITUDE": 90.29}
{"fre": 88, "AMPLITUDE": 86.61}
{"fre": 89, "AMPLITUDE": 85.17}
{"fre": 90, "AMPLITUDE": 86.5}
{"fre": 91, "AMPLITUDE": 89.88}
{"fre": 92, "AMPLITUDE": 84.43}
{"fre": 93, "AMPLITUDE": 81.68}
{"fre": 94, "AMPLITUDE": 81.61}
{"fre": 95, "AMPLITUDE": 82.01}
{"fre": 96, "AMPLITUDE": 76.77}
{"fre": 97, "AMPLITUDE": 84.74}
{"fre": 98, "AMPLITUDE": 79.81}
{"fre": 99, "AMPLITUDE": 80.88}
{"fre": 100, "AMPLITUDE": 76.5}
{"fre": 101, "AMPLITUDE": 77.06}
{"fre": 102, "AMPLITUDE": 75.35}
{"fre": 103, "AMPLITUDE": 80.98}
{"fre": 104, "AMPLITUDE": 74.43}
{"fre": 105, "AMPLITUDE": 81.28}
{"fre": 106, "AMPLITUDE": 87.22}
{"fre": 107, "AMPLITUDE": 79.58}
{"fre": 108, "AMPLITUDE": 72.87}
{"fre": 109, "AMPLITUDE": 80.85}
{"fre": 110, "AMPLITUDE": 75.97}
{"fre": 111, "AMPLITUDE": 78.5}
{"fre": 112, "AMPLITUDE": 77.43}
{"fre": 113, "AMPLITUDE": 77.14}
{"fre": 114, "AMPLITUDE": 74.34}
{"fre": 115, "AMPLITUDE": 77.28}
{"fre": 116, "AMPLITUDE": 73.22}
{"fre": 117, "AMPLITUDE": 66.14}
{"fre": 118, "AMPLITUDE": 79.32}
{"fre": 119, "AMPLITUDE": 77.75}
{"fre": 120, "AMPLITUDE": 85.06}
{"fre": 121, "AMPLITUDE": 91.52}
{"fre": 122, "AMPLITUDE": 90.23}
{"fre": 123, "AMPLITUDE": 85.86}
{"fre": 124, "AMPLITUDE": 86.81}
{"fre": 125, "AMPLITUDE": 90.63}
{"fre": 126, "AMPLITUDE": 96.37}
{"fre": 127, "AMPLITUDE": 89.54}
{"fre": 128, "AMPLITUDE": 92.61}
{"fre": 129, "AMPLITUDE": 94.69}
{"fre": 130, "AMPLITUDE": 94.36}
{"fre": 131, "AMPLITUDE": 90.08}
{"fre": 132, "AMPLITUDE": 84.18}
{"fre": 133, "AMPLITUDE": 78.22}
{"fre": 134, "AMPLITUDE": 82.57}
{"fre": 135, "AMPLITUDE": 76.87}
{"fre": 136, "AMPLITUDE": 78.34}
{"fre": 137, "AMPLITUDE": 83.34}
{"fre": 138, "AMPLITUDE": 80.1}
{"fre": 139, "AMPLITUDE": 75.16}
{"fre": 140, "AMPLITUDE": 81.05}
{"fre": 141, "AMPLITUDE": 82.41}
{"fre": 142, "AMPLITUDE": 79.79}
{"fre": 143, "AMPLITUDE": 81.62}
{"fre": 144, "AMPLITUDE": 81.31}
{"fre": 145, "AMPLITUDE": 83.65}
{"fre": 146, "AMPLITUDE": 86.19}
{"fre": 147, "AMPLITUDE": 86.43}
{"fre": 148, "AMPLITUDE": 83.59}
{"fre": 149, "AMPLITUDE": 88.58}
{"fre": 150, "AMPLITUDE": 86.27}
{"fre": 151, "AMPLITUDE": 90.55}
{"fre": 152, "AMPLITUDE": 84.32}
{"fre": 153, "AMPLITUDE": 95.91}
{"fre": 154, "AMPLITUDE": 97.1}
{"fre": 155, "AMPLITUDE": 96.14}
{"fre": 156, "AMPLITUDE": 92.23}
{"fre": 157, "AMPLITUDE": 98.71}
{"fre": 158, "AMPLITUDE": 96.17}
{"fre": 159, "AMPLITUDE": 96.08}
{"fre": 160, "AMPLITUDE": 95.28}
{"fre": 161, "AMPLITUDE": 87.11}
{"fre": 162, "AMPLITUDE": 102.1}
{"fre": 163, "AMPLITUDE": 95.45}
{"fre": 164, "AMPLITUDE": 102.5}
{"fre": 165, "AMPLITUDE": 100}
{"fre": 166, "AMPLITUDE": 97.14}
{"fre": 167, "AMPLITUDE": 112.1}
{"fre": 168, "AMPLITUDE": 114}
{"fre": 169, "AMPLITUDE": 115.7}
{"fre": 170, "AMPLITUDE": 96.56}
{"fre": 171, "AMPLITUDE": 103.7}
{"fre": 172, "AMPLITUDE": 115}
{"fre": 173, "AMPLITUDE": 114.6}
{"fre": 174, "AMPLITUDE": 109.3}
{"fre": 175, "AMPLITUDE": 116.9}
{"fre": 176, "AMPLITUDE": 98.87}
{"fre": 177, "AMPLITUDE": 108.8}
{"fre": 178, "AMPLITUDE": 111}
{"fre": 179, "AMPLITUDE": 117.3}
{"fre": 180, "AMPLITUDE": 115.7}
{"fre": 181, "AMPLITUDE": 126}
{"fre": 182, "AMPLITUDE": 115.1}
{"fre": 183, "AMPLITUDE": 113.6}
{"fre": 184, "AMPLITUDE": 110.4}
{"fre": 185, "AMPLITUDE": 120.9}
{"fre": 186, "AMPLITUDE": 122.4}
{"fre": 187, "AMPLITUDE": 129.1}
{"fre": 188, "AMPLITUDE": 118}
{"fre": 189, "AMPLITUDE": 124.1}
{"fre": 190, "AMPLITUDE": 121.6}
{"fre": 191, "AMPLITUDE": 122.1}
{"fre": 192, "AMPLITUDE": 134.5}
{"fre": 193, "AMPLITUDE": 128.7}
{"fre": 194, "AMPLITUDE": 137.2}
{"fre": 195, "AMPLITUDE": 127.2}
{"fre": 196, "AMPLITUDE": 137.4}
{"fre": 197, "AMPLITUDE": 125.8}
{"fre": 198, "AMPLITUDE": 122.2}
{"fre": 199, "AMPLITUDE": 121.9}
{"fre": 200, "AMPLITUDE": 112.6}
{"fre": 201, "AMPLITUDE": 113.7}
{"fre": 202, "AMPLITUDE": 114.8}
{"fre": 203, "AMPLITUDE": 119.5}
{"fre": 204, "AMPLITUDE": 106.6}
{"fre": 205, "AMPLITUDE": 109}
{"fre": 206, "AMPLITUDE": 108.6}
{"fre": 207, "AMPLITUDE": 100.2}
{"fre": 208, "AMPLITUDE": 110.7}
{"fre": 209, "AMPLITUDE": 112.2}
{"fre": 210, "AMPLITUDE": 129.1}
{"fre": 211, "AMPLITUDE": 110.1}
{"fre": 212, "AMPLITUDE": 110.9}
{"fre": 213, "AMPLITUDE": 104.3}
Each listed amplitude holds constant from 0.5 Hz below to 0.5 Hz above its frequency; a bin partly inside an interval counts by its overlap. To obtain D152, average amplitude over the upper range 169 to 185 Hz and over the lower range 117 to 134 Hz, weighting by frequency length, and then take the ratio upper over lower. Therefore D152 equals 1.3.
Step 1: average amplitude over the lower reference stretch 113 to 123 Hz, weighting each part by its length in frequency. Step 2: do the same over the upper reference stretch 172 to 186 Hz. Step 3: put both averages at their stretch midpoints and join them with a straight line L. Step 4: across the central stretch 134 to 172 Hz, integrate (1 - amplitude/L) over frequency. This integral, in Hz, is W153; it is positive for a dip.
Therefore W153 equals 3.1 Hz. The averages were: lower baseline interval 79.6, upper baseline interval 114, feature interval 91.6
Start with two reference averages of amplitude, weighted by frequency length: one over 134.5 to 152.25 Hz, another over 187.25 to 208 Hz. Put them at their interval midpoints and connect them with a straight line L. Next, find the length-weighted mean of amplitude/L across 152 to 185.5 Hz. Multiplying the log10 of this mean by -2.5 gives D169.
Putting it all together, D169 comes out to -0.05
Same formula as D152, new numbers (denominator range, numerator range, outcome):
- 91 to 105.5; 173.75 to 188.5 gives 1.44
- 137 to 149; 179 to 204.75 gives 1.48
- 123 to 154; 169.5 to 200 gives 1.39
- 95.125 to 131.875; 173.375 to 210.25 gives 1.44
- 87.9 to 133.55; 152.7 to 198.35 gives 1.36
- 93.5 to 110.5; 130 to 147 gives 1.04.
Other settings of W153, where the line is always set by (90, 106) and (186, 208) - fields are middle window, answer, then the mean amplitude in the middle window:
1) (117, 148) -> 3.3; 84.5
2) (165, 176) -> 0.1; 109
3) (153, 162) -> 0.8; 95.3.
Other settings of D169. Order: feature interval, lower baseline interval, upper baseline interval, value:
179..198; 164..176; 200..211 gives -0.12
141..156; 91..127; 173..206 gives 0.14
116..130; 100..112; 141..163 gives -0.05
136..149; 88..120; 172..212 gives 0.17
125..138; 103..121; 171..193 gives 0.03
